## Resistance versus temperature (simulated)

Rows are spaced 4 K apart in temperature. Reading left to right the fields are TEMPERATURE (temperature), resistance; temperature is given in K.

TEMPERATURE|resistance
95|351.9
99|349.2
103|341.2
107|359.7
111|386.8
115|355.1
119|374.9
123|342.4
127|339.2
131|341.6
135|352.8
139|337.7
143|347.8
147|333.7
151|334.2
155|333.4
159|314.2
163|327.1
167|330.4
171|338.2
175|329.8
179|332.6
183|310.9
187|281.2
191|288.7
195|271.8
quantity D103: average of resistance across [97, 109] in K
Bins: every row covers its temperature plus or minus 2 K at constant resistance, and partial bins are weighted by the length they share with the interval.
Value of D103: 350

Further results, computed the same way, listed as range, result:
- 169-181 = 334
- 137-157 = 337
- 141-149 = 341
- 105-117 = 367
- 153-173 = 329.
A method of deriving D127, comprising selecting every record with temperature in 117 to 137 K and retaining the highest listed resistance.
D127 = 374.9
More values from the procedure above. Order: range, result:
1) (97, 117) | 386.8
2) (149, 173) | 338.2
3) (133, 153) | 352.8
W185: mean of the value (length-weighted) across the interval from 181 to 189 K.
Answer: 296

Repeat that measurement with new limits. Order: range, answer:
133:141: 345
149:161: 327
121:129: 341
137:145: 343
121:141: 343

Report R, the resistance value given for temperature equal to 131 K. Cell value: 341.6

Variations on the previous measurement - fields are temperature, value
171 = 338.2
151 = 334.2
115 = 355.1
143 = 347.8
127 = 339.2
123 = 342.4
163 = 327.1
